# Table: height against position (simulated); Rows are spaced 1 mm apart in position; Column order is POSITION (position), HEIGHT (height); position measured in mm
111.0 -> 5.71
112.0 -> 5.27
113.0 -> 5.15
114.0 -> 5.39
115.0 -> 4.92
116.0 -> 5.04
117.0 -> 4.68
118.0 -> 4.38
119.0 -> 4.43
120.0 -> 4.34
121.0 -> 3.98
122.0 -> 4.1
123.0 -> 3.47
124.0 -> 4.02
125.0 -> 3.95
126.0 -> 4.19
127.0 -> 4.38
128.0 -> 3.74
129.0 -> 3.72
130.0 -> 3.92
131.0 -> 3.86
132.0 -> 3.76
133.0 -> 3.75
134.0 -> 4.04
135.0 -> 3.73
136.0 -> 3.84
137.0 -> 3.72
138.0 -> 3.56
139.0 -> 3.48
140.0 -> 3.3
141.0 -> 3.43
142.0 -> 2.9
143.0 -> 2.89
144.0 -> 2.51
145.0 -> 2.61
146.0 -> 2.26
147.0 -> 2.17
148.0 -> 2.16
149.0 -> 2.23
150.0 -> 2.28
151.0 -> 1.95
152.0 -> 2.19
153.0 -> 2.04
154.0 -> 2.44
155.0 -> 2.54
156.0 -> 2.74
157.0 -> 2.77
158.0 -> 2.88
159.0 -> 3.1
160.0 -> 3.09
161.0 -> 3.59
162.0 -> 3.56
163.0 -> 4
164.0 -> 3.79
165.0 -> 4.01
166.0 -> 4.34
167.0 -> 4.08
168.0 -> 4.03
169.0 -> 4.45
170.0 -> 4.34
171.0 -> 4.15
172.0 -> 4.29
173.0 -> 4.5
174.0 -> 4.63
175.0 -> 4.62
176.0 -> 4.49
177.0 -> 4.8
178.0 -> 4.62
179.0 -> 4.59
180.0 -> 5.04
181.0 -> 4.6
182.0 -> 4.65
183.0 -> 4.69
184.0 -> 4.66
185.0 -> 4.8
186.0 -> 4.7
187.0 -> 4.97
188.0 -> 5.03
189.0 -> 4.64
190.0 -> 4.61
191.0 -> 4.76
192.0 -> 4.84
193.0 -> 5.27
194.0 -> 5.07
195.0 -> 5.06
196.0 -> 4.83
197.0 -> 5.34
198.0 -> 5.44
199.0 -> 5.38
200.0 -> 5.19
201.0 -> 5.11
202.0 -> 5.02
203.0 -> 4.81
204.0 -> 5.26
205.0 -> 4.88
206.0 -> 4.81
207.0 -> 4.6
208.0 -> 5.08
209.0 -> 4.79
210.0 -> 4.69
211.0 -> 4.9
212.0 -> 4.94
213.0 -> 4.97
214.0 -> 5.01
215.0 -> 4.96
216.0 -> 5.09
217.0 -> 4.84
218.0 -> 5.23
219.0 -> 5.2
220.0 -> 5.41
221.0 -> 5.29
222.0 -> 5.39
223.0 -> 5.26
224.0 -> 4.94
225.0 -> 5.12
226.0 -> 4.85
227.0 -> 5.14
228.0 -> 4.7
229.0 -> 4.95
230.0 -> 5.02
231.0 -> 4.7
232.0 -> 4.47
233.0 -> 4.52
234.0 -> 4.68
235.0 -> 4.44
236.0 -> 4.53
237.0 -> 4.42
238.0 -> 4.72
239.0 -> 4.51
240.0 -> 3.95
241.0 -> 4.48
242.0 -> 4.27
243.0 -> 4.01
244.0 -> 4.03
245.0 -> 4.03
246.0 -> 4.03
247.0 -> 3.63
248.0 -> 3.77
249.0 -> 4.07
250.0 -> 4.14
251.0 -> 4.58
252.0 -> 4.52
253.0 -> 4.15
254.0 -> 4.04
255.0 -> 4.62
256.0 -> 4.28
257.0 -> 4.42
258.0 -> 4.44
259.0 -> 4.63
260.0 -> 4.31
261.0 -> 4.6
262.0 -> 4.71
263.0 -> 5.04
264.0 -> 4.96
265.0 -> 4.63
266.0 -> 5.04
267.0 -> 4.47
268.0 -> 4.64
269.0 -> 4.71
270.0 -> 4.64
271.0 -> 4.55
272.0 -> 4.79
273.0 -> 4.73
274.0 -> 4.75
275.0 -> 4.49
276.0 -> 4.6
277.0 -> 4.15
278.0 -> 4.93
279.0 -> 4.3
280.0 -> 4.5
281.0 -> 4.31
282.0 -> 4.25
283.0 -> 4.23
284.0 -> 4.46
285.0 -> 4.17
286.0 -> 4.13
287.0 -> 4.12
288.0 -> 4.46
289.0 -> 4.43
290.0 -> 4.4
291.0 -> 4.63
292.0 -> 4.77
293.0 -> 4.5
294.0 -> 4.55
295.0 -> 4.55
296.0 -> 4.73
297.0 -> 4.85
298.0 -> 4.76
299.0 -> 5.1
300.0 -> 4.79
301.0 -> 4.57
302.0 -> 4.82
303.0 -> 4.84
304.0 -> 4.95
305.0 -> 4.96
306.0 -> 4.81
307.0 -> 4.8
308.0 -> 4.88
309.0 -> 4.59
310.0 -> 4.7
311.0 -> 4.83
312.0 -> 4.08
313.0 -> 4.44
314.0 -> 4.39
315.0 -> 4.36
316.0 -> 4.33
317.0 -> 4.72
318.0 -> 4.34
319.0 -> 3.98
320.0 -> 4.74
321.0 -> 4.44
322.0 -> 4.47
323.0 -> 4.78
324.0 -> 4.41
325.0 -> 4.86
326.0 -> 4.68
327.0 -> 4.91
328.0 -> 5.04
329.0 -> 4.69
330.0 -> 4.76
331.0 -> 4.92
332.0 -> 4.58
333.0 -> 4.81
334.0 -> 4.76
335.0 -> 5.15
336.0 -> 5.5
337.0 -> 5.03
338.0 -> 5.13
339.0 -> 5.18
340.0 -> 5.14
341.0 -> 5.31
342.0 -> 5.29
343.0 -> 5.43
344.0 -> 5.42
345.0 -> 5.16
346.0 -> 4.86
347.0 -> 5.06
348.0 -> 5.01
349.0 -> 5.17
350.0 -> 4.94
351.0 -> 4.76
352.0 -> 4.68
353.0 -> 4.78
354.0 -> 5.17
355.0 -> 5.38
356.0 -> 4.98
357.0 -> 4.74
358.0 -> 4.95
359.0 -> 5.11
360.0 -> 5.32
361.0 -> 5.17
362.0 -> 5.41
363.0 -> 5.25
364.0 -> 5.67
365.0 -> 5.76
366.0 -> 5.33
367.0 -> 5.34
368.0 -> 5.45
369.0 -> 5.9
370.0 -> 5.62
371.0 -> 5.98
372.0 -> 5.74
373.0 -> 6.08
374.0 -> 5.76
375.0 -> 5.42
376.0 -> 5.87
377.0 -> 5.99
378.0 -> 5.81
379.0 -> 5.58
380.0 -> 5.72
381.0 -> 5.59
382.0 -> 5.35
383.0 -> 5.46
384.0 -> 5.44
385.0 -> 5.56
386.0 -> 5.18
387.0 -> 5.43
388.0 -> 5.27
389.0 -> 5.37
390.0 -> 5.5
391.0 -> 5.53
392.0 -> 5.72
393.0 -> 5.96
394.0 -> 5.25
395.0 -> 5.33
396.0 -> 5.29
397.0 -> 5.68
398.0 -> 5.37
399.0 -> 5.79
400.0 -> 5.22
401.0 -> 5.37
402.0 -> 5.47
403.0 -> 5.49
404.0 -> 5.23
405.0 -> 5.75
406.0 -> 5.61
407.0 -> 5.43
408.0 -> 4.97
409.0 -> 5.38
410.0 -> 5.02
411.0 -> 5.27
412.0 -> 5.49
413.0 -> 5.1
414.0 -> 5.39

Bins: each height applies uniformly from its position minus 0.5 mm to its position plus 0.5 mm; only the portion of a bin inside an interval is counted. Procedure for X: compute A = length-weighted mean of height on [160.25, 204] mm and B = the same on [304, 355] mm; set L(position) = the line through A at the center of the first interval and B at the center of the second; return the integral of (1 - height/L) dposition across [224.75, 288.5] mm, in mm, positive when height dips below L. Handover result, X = 3.5 mm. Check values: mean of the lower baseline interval 4.64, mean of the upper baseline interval 4.83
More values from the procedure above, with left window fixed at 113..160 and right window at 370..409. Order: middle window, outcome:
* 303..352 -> 2.0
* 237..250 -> 0.6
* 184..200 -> -4.4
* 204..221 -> -3.8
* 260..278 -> -0.5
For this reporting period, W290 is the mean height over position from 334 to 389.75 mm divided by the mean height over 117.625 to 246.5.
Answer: 1.26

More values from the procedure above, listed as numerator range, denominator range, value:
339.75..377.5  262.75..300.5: 1.16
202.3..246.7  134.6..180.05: 1.39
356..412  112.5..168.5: 1.55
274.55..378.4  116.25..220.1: 1.19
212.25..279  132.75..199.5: 1.19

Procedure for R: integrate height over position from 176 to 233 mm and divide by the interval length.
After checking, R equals 4.94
